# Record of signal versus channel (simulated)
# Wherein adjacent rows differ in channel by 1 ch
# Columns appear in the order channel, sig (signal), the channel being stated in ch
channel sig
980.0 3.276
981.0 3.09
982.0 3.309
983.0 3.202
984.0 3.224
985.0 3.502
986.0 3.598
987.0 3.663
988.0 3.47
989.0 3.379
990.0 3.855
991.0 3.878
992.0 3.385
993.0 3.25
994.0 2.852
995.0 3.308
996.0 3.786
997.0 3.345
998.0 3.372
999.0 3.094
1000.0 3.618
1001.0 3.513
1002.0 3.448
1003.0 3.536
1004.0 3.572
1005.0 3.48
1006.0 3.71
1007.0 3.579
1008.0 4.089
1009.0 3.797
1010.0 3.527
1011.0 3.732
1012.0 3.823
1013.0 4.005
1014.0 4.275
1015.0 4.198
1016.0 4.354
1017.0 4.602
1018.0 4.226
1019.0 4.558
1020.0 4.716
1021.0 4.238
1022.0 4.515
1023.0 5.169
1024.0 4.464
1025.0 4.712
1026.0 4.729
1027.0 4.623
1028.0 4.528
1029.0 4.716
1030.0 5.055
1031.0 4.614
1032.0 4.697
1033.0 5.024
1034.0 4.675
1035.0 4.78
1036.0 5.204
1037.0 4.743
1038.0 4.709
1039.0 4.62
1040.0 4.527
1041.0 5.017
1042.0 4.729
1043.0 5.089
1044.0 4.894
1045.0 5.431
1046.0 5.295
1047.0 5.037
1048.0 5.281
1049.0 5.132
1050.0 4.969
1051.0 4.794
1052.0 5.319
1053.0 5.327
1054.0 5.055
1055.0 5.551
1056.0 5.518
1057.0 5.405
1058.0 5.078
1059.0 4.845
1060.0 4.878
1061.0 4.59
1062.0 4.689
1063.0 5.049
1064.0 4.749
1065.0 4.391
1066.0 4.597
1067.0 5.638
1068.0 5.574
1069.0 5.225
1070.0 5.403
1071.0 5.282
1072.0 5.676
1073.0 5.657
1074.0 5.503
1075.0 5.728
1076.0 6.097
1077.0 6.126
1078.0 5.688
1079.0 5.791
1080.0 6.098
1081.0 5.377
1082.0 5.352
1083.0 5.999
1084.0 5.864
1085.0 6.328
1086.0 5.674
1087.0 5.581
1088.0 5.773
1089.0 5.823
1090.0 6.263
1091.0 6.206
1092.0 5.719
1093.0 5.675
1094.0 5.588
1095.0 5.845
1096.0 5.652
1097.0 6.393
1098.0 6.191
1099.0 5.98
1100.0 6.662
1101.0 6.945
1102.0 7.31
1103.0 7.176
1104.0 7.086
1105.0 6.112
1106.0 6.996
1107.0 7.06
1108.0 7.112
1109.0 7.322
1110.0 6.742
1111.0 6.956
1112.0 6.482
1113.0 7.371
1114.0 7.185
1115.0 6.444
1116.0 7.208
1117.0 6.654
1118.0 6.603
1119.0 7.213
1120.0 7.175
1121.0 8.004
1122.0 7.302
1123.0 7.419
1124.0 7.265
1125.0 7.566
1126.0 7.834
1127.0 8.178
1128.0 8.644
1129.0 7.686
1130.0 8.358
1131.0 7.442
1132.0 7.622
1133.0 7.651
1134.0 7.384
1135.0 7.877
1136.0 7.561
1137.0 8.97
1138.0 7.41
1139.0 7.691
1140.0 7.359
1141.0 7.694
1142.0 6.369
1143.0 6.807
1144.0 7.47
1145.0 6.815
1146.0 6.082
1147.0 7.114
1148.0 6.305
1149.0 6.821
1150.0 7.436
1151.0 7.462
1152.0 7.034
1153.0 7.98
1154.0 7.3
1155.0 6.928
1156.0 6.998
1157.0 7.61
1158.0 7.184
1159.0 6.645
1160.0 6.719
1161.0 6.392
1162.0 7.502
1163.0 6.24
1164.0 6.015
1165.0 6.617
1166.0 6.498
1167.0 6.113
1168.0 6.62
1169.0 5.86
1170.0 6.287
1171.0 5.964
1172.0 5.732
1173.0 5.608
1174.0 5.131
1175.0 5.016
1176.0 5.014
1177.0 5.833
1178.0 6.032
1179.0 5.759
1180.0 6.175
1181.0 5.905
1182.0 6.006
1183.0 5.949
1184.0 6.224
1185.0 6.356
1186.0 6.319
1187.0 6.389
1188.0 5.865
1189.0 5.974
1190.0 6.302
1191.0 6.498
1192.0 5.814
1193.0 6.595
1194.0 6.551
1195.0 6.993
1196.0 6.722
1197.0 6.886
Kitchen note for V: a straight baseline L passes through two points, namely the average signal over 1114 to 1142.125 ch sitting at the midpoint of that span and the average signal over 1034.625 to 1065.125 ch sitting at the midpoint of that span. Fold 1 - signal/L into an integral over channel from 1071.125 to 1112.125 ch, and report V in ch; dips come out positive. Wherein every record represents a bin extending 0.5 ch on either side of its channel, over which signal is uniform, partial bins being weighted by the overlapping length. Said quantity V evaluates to 1.2 ch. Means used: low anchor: 5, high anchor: 7.53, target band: 6.17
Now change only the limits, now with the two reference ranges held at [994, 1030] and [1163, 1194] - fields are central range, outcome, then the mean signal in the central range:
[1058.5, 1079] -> -2.5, 5.28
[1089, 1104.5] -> -3.8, 6.3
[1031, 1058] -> -3.7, 5.02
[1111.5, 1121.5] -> -3.3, 7.03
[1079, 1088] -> -1.7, 5.78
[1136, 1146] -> -3.2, 7.34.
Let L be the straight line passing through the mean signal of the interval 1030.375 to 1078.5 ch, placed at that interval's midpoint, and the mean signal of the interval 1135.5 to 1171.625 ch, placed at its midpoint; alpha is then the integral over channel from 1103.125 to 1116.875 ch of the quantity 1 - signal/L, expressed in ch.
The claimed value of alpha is -1.8 ch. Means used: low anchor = 5.12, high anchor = 6.94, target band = 6.93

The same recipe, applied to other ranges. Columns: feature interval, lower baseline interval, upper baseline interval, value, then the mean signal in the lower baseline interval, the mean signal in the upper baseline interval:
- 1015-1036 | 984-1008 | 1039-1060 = -1.3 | 3.49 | 5.1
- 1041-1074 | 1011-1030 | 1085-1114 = 1.5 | 4.47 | 6.43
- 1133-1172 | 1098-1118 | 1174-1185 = -4.9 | 6.86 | 5.79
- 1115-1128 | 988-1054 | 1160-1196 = -4.5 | 4.31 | 6.14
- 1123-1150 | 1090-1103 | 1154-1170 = -4.0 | 6.22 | 6.67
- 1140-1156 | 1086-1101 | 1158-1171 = -1.8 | 5.98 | 6.47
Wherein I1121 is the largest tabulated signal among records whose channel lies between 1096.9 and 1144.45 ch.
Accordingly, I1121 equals 8.97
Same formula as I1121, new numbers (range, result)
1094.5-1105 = 7.31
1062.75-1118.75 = 7.371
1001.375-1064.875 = 5.551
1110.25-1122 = 8.004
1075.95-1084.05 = 6.126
